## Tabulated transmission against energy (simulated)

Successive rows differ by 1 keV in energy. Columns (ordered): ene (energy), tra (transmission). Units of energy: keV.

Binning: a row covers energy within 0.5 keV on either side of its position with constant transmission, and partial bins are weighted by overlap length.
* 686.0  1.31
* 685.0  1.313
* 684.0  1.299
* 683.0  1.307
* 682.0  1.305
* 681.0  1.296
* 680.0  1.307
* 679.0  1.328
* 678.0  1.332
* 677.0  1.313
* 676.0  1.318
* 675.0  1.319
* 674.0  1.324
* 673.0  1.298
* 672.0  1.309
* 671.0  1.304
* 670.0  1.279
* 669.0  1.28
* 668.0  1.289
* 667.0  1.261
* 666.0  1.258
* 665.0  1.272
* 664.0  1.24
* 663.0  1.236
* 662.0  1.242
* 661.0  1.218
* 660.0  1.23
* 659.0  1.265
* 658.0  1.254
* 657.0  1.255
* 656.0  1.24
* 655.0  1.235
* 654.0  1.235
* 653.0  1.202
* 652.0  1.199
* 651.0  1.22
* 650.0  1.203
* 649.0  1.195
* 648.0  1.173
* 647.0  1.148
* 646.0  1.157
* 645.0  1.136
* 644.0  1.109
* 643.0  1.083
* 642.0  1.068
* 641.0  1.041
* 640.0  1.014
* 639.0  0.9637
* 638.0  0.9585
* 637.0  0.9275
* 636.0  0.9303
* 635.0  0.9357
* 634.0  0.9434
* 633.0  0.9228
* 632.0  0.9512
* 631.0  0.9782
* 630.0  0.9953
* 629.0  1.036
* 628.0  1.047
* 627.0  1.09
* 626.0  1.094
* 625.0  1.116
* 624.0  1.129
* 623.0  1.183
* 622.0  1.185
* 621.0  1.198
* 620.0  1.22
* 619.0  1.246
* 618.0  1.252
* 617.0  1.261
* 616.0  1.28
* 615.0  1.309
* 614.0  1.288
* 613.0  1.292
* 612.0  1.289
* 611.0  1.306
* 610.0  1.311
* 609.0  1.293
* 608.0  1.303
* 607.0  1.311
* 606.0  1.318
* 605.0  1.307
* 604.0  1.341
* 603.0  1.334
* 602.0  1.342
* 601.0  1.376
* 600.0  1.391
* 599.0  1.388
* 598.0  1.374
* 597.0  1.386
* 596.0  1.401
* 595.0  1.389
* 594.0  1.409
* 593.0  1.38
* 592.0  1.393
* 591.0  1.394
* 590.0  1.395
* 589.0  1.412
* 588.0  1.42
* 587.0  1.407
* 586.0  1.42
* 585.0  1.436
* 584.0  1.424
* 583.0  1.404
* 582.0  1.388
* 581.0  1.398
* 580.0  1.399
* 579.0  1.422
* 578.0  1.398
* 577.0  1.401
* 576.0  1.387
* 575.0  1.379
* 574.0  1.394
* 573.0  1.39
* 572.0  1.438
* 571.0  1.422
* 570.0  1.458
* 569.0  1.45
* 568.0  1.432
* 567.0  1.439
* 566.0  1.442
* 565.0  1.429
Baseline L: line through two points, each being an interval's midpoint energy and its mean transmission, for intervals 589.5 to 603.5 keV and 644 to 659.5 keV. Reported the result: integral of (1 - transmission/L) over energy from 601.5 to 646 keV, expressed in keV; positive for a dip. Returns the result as 5.0 keV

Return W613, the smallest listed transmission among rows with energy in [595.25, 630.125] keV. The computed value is 0.9953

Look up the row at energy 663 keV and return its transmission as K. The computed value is 1.236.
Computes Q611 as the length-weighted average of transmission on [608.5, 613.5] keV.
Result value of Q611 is 1.3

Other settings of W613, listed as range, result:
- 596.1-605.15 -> 1.307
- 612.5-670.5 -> 0.9228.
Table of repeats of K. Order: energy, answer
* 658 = 1.254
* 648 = 1.173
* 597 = 1.386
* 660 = 1.23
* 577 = 1.401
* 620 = 1.22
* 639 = 0.9637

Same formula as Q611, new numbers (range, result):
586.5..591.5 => 1.41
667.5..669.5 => 1.28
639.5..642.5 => 1.04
